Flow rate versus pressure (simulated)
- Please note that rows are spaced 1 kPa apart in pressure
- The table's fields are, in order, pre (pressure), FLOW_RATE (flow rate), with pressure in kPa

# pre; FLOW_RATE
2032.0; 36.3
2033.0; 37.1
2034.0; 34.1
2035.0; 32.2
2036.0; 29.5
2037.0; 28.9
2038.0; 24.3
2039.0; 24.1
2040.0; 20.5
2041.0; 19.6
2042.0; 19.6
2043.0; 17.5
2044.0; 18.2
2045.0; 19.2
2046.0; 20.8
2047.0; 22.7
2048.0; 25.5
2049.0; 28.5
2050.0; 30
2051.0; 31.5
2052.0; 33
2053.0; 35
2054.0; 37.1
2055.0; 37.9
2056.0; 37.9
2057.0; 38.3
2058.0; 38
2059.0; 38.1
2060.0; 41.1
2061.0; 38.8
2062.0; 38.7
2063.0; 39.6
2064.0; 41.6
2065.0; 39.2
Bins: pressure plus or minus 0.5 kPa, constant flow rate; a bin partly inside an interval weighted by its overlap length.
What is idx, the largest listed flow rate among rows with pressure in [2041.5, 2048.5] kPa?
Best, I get 25.5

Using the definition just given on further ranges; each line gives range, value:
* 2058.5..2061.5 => 41.1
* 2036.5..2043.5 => 28.9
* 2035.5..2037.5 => 29.5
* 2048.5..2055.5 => 37.9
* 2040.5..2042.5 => 19.6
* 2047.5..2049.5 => 28.5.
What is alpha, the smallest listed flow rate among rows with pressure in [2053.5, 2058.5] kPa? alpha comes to 37.1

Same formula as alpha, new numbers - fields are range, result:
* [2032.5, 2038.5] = 24.3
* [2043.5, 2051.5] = 18.2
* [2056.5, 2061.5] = 38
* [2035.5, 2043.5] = 17.5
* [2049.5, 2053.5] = 30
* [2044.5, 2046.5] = 19.2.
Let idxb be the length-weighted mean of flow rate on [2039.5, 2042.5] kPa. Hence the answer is 19.9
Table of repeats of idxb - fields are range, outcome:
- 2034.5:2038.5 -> 28.7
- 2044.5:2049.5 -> 23.3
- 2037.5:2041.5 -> 22.1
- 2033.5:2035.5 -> 33.2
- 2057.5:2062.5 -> 38.9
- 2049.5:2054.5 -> 33.3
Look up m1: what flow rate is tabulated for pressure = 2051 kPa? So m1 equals 31.5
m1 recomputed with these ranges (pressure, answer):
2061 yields 38.8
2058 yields 38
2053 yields 35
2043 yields 17.5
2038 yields 24.3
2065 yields 39.2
